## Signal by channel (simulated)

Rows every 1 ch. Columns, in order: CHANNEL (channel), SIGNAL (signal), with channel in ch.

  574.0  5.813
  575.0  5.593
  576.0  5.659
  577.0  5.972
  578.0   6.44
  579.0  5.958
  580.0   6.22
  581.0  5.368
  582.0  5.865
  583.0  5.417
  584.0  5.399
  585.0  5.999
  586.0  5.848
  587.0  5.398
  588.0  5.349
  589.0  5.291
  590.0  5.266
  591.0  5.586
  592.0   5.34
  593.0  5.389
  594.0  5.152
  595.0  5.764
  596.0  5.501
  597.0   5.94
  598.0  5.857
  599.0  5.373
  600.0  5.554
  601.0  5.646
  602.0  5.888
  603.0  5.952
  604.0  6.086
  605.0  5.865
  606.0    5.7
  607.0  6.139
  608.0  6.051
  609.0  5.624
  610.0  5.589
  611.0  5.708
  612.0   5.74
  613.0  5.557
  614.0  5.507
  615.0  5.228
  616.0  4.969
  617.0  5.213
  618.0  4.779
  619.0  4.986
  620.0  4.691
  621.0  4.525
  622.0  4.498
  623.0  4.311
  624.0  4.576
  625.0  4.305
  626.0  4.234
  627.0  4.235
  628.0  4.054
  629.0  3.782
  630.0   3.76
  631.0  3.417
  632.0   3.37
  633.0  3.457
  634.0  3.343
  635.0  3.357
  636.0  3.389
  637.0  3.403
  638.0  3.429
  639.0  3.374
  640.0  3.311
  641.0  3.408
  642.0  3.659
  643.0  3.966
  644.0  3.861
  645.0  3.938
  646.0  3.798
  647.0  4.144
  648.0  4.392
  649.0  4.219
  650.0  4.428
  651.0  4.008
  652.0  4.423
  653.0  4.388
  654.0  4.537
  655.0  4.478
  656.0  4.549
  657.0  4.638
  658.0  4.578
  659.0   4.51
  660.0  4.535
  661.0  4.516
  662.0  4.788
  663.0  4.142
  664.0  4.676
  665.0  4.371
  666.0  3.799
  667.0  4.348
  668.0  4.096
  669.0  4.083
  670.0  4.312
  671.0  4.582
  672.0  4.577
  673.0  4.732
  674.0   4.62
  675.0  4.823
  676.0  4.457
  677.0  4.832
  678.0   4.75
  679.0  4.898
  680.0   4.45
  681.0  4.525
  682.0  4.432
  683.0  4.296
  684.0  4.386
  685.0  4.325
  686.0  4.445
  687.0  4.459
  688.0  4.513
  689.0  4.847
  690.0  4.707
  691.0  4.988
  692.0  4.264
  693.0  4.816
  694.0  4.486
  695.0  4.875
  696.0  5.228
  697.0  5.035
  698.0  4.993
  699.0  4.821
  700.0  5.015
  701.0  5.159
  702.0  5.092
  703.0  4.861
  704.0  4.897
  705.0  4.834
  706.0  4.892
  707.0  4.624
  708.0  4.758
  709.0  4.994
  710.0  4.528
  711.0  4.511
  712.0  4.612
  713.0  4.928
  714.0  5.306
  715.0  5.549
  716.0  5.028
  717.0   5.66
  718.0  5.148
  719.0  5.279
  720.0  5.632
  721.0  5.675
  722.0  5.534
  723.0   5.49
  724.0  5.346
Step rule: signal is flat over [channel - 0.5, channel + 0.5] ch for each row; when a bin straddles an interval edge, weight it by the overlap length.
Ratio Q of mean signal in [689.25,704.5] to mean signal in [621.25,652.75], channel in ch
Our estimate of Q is 1.3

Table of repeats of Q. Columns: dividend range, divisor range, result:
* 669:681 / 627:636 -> 1.28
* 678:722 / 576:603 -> 0.86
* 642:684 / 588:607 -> 0.78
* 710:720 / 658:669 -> 1.17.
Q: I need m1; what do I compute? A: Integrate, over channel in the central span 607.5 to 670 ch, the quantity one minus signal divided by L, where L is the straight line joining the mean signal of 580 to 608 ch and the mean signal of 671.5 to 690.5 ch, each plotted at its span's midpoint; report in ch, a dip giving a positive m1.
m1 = 9.3 ch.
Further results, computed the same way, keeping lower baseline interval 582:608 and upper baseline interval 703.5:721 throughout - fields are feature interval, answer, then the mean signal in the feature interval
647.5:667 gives 3.3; 4.42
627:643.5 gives 5.7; 3.55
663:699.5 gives 4.3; 4.57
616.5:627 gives 1.7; 4.59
